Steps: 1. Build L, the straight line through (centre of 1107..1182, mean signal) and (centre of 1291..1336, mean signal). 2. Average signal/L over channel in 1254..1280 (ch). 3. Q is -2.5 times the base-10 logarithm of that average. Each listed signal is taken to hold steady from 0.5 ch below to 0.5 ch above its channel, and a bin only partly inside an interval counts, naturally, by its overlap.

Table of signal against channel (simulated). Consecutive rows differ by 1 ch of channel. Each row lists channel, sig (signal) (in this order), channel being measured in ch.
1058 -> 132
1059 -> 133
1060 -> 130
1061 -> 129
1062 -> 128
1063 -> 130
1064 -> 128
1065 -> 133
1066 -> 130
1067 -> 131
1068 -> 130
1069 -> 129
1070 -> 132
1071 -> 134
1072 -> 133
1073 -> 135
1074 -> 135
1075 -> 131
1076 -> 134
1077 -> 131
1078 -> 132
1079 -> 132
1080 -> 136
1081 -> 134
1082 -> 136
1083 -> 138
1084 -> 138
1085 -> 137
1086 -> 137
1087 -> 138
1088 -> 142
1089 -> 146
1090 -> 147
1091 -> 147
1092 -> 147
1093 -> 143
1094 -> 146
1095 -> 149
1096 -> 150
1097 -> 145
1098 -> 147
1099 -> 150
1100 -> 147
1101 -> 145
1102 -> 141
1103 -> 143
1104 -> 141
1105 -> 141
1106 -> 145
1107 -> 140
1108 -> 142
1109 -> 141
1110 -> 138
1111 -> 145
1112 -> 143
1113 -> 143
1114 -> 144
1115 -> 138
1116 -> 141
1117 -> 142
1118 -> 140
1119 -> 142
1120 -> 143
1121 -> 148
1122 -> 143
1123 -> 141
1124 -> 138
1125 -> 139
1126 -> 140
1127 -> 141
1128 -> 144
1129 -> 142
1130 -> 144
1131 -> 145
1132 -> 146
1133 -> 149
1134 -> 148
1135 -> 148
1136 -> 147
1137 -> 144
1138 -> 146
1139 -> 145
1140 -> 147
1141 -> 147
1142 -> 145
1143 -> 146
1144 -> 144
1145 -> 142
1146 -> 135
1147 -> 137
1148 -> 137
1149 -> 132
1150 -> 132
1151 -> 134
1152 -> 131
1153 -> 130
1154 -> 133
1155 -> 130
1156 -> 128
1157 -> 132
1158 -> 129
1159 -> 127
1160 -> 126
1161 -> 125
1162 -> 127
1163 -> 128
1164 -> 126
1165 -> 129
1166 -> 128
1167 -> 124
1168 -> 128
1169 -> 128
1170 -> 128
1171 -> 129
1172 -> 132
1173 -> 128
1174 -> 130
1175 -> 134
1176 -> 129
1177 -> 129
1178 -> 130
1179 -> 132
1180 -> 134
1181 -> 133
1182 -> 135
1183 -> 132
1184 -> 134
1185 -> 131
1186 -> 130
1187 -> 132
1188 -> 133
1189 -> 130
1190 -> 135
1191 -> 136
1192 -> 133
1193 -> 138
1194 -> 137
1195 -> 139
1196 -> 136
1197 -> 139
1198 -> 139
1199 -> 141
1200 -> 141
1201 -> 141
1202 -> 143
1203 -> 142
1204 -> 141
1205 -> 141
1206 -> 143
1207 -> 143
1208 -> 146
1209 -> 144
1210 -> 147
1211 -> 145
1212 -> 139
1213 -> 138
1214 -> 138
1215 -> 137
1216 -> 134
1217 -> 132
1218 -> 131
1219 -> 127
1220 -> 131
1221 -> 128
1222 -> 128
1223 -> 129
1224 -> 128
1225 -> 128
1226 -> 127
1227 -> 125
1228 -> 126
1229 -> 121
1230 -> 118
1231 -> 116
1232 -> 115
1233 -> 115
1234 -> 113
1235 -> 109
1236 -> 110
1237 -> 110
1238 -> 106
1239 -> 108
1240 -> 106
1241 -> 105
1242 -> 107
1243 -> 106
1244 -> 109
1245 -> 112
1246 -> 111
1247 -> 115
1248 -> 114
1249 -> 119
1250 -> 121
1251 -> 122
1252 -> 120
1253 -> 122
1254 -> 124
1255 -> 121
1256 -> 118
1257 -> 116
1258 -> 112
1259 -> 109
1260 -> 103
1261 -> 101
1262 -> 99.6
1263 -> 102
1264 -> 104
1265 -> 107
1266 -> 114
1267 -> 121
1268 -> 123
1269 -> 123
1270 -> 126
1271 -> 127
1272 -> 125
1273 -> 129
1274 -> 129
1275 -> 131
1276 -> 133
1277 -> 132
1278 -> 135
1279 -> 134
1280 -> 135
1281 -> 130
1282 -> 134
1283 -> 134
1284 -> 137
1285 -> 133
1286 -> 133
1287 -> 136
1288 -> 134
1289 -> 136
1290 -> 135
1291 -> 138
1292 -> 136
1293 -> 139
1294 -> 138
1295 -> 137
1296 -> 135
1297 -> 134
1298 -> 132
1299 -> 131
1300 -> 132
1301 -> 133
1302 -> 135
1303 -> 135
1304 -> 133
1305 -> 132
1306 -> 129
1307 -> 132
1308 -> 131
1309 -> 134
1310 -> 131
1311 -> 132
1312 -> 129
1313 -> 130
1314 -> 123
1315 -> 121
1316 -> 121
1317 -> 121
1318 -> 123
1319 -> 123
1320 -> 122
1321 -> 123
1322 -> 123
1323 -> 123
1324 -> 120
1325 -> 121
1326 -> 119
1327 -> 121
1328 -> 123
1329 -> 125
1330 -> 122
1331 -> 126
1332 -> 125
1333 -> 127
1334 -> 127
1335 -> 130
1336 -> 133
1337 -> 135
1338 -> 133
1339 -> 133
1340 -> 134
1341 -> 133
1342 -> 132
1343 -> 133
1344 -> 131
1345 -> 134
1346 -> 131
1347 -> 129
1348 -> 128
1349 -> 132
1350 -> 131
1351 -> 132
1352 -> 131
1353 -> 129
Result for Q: 0.098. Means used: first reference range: 137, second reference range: 128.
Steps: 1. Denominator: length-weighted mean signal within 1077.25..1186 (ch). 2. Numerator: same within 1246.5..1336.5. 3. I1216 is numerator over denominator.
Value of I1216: 0.91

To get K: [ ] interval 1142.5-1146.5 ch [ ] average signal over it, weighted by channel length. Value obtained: 142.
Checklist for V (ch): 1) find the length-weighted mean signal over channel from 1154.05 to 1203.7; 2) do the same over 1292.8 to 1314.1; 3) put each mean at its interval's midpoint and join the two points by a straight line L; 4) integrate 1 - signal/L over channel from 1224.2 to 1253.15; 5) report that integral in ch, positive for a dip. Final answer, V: 3.8 ch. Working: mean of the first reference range 132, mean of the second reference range 133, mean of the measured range 115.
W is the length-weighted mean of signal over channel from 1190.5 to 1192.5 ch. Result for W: 134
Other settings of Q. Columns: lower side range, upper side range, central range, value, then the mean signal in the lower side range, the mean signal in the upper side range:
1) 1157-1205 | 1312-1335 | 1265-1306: -0.049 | 133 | 123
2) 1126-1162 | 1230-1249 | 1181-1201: -0.088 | 139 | 111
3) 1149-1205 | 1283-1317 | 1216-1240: 0.099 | 132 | 132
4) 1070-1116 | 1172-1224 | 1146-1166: 0.059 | 141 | 136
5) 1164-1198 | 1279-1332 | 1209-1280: 0.085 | 132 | 130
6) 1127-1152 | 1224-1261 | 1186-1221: -0.103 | 142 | 115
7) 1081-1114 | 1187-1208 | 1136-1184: 0.055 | 143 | 139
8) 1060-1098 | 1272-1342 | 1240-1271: 0.159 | 137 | 130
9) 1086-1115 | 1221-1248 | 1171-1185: -0.033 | 144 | 116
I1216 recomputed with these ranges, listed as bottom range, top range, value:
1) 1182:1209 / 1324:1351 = 0.94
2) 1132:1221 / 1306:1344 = 0.94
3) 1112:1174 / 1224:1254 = 0.84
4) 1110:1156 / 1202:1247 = 0.89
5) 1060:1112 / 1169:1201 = 0.97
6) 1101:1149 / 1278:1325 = 0.92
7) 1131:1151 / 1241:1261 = 0.80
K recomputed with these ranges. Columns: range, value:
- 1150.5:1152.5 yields 132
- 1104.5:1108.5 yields 142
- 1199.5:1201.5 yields 141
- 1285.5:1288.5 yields 134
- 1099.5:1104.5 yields 143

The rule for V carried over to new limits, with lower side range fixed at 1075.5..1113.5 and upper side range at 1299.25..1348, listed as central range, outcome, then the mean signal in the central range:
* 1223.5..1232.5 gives 0.7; 123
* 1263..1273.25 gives 1.0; 119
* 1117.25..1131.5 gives -0.2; 142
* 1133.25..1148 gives -0.6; 144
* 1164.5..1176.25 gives 0.7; 129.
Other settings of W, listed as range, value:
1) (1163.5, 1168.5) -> 127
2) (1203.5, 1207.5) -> 142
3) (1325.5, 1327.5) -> 120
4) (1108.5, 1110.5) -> 140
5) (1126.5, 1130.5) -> 143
